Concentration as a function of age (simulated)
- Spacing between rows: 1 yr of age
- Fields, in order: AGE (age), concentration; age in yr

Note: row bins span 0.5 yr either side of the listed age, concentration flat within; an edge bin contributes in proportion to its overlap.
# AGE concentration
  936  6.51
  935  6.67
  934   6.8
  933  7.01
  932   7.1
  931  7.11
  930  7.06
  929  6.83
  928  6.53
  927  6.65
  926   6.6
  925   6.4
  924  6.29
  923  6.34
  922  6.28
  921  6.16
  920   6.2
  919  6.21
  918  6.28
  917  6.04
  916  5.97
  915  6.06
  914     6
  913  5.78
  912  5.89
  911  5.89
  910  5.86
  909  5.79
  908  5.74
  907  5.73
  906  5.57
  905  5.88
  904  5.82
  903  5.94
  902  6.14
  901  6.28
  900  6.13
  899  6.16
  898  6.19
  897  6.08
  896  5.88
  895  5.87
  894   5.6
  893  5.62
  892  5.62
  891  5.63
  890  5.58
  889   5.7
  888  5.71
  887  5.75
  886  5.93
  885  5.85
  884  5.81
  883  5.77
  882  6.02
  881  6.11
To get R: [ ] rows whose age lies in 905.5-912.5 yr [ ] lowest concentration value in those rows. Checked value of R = 5.57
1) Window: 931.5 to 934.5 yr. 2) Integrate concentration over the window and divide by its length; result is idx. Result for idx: 6.97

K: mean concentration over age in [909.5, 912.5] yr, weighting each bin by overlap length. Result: 5.88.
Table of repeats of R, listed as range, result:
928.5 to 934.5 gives 6.8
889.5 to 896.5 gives 5.58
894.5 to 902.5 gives 5.87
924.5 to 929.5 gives 6.4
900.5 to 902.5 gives 6.14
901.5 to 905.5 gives 5.82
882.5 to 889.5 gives 5.7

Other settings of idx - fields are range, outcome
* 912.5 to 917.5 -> 5.97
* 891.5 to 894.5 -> 5.61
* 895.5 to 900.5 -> 6.09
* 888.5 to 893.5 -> 5.63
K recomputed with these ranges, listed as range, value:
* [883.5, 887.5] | 5.83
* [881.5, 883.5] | 5.89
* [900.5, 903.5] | 6.12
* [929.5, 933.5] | 7.07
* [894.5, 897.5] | 5.94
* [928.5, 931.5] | 7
